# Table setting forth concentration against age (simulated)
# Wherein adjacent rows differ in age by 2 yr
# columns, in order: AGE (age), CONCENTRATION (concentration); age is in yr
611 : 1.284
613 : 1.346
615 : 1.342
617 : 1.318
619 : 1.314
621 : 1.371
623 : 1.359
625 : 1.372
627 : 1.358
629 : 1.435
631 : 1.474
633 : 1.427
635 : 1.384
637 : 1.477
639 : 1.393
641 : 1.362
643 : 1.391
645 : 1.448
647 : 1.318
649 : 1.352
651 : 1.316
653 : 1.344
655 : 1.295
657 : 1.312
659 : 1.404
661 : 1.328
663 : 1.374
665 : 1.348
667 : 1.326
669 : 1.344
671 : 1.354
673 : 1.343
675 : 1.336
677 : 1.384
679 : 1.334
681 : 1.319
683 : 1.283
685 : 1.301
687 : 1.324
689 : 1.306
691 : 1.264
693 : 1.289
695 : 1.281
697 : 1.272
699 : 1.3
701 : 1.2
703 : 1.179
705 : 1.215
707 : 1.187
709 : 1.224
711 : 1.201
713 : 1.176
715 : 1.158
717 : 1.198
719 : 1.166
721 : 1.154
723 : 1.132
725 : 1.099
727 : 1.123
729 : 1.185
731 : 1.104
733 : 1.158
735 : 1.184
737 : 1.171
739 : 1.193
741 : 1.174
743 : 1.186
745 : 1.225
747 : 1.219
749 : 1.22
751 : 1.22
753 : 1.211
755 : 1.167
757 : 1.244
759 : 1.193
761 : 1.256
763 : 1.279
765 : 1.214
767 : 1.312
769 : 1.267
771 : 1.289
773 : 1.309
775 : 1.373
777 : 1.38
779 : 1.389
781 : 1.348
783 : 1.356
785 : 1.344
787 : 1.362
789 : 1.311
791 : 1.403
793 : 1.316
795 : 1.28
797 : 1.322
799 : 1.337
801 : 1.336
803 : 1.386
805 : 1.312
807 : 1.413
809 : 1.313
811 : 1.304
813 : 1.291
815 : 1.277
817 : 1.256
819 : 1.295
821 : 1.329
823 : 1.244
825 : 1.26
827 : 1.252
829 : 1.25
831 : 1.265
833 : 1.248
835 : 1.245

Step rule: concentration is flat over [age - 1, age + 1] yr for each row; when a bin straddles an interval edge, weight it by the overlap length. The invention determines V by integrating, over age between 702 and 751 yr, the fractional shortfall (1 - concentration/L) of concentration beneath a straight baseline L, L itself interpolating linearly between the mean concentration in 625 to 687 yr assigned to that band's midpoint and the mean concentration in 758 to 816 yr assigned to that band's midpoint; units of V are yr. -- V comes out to 5.9 yr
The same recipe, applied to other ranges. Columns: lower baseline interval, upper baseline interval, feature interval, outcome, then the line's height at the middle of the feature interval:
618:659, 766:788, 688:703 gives 1.0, 1.36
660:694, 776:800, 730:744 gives 1.8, 1.34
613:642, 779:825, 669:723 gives 4.0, 1.36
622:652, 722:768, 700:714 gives 0.7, 1.26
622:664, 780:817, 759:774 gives 0.8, 1.34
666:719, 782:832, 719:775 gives 3.7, 1.29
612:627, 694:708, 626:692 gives -3.3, 1.29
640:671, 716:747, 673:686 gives -0.4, 1.29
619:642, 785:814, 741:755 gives 1.5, 1.35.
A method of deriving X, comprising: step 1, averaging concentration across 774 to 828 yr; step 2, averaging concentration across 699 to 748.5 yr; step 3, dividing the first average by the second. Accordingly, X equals 1.1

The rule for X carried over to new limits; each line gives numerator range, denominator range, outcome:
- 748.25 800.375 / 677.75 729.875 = 1.06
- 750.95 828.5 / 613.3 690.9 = 0.96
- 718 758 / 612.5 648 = 0.85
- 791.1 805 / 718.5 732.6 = 1.17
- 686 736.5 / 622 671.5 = 0.88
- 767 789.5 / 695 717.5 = 1.10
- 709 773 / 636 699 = 0.90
